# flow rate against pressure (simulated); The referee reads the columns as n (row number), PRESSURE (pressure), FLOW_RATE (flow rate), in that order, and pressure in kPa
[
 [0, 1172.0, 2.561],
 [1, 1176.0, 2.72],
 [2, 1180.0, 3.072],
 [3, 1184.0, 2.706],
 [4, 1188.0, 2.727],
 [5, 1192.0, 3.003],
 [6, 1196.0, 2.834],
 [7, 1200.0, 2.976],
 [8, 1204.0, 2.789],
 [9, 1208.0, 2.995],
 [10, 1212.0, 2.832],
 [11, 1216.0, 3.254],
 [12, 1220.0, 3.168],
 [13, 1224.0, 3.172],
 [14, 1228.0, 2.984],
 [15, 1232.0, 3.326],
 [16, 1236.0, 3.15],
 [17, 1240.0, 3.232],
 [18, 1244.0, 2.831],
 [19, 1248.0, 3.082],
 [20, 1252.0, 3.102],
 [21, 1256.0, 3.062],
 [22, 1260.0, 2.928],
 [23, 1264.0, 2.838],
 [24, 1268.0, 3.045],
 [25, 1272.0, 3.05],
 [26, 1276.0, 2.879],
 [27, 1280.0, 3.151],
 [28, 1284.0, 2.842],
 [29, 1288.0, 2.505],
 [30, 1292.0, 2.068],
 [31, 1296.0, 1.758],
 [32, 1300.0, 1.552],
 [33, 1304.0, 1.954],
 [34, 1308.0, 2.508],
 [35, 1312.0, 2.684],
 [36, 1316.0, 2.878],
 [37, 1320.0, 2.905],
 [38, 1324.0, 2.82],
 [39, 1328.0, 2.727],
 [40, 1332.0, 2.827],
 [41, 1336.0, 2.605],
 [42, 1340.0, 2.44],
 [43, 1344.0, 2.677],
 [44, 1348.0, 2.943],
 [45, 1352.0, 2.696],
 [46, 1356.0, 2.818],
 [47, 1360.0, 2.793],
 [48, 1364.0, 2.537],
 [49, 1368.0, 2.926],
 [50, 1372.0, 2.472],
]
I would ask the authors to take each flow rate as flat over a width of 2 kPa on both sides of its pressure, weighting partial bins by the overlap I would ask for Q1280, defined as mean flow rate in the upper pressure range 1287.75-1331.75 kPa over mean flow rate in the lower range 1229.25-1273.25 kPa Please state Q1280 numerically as 0.8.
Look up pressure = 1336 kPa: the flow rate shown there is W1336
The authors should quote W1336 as 2.605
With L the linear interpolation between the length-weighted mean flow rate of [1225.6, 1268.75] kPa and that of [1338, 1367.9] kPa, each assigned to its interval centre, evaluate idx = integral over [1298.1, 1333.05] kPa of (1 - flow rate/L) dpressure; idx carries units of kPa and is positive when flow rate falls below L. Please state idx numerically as 3.6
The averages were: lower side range 3.05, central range 2.53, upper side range 2.71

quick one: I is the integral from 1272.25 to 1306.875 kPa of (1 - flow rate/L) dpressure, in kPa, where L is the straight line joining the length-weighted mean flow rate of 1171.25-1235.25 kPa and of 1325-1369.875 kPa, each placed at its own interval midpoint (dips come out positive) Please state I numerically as 5.4 kPa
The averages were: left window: 2.96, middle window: 2.38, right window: 2.73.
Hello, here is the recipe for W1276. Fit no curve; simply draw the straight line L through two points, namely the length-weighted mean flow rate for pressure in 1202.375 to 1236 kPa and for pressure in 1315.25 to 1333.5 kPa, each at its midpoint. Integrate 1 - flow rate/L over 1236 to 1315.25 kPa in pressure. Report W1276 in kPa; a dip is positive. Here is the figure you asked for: 6.6 kPa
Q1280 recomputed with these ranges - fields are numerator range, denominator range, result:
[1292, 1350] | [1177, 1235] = 0.84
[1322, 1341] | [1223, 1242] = 0.85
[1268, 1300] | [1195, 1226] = 0.85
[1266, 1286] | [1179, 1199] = 1.05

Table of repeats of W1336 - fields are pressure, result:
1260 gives 2.928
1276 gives 2.879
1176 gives 2.72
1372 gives 2.472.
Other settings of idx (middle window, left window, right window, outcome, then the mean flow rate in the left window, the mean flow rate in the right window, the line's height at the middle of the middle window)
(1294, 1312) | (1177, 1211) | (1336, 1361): 4.8 kPa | 2.88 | 2.72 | 2.76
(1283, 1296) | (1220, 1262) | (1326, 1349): 2.5 kPa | 3.09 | 2.69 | 2.89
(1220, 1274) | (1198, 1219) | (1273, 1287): -2.0 kPa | 2.98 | 2.93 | 2.95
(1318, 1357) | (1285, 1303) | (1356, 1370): -4.2 kPa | 2.02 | 2.76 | 2.49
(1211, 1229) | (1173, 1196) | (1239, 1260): -0.9 kPa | 2.83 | 3.04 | 2.95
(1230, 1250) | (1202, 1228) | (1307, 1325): -1.1 kPa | 3.03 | 2.77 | 2.97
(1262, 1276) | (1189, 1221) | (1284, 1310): -3.5 kPa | 2.97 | 2.12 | 2.38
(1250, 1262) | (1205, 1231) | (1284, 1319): -1.4 kPa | 3.07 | 2.29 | 2.71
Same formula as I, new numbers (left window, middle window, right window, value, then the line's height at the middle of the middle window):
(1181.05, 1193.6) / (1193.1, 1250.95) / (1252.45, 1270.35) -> -2.9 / 2.9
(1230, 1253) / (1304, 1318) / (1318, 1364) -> 1.3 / 2.86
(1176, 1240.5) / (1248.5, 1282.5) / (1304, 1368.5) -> -1.6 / 2.87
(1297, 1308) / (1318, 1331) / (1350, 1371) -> -3.6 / 2.21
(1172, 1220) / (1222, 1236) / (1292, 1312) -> -2.8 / 2.63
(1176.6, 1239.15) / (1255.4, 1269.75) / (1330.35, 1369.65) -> -0.3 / 2.89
